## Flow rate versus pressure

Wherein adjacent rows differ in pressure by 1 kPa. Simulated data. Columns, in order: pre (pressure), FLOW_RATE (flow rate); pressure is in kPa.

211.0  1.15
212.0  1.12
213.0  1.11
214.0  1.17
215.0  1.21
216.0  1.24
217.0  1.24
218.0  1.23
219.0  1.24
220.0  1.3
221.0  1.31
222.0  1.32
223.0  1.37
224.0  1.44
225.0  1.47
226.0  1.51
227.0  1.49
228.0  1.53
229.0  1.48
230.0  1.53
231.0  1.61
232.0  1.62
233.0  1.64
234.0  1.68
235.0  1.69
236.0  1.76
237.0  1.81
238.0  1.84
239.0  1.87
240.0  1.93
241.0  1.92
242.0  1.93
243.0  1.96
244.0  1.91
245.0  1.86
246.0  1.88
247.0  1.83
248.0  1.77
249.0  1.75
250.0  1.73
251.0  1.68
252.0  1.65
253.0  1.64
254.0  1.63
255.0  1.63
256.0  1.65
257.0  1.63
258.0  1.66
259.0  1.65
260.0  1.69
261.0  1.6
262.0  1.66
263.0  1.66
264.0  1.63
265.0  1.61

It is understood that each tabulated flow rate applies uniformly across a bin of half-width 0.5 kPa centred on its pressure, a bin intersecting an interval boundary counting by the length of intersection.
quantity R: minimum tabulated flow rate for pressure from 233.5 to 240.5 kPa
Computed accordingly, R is 1.68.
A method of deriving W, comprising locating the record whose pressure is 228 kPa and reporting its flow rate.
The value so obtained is 1.53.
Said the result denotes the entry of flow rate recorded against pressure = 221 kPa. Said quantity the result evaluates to 1.31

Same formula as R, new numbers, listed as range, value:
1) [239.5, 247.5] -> 1.83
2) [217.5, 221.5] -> 1.23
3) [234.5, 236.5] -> 1.69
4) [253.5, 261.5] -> 1.6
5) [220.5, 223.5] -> 1.31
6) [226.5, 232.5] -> 1.48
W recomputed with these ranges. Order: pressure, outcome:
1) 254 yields 1.63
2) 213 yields 1.11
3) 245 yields 1.86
